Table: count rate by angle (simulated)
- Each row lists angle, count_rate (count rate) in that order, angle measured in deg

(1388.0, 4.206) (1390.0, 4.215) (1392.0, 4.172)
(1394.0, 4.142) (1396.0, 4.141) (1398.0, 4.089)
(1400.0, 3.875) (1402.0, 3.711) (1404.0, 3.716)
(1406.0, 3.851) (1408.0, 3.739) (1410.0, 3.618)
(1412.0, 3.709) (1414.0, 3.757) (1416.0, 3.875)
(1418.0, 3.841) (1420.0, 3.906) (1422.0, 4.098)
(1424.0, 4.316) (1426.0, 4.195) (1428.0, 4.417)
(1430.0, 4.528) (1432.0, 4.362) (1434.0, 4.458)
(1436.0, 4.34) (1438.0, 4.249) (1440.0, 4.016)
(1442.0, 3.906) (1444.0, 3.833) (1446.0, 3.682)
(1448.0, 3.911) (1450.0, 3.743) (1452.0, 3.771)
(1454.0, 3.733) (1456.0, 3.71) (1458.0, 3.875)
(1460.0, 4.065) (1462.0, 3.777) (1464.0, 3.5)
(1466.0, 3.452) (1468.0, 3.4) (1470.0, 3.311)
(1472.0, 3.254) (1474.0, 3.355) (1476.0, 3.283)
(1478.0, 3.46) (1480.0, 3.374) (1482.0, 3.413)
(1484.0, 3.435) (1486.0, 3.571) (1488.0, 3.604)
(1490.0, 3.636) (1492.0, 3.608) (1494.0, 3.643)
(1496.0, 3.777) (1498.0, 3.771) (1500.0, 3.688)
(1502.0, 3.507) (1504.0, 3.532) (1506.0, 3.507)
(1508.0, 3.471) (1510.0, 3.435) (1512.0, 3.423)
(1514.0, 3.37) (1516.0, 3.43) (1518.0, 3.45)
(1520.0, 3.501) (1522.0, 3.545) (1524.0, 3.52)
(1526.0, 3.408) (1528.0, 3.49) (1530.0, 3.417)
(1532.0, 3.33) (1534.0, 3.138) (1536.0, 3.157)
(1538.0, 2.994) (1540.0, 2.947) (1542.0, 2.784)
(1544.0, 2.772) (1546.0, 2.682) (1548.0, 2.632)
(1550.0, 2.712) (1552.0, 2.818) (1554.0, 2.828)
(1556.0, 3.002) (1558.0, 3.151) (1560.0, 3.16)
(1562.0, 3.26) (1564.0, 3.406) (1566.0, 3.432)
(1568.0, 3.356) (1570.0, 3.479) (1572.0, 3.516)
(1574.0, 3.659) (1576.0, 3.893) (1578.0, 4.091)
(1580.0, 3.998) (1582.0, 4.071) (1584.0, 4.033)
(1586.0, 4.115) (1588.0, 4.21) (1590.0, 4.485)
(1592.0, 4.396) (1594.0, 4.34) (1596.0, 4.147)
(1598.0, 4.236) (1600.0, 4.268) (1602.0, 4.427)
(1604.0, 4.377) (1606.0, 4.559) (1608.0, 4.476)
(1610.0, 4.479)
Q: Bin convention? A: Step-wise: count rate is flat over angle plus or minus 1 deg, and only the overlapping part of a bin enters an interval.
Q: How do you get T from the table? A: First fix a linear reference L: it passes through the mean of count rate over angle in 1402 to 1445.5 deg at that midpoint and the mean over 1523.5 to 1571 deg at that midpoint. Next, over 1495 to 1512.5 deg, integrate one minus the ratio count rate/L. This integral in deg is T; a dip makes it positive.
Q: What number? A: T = -0.7 deg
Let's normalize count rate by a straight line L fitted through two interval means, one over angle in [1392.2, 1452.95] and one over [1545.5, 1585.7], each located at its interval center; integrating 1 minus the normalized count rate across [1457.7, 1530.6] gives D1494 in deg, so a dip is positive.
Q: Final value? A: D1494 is 3.3 deg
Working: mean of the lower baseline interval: 4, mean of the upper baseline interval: 3.38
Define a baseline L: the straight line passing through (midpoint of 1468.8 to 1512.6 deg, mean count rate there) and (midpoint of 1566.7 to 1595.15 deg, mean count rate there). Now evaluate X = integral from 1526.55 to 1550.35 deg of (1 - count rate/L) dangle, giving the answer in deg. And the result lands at 4.6 deg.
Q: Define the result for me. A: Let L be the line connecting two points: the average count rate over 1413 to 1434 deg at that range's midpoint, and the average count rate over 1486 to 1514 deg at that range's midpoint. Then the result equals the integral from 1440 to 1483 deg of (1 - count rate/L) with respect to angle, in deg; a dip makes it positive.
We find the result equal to 2.7 deg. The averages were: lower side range 4.15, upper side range 3.58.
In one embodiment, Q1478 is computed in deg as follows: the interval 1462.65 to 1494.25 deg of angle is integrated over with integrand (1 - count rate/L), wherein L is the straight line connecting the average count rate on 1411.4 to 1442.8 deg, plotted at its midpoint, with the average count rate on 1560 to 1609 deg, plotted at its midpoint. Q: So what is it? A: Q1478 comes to 4.9 deg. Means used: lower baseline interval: 4.13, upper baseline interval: 3.99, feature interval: 3.46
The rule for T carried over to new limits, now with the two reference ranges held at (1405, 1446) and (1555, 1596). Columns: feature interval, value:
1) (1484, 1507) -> 1.7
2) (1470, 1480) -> 1.5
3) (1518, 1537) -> 2.3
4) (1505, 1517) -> 1.4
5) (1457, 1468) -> 0.7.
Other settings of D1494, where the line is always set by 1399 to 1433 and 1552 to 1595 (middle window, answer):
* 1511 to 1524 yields 1.13 deg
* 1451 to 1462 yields 0.20 deg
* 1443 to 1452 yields 0.29 deg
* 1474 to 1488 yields 1.54 deg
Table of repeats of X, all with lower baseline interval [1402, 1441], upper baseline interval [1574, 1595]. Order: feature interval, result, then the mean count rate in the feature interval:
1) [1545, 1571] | 6.64 deg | 3.07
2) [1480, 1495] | 1.97 deg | 3.55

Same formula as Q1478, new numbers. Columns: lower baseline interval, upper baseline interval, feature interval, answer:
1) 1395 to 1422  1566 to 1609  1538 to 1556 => 5.5 deg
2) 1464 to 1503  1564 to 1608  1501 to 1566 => 9.4 deg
